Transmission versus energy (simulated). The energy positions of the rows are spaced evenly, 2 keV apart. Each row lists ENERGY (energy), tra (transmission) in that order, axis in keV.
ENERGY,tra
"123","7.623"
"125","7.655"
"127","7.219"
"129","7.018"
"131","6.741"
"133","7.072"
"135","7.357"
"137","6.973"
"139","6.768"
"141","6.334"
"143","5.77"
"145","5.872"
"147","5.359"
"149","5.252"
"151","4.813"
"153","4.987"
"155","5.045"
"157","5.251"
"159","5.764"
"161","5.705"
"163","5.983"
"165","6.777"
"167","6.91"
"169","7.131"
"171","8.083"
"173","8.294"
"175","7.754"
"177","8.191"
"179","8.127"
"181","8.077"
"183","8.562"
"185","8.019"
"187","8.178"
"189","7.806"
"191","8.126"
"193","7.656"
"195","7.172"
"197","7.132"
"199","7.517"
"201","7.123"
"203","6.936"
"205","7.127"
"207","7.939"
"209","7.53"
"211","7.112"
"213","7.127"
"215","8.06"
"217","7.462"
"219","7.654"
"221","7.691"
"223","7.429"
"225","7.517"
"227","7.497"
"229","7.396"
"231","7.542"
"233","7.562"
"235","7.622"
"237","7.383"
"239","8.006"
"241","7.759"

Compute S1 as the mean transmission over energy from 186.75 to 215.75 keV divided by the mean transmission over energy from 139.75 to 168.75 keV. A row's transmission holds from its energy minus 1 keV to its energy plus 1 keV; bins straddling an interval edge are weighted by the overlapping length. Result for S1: 1.30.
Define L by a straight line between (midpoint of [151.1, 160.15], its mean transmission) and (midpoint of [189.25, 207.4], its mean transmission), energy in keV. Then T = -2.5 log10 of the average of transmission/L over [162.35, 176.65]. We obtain -0.230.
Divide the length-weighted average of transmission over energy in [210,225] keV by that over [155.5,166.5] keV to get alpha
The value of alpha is 1.27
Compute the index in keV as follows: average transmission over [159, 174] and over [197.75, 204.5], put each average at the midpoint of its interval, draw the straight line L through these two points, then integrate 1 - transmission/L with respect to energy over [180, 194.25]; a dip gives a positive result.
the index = -2.0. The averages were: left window 6.9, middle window 8.04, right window 7.18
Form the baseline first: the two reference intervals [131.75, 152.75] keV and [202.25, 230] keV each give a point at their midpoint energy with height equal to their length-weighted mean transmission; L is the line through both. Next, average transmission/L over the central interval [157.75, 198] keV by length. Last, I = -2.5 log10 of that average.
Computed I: -0.10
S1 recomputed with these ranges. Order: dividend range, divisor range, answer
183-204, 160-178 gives 1.06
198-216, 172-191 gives 0.91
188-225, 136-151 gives 1.25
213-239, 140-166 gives 1.35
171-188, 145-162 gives 1.53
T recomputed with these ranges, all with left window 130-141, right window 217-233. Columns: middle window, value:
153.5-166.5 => 0.22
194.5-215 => 0.01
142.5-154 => 0.30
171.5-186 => -0.13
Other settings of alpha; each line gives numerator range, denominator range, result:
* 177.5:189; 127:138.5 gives 1.16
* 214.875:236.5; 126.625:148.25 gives 1.15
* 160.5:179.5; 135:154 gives 1.25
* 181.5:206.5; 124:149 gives 1.15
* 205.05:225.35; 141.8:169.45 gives 1.31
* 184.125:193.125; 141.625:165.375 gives 1.44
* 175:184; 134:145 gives 1.25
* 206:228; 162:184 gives 0.99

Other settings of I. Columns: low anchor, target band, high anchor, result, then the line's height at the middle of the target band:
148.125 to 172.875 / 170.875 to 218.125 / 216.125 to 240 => -0.14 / 6.82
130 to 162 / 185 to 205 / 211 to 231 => -0.08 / 6.97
